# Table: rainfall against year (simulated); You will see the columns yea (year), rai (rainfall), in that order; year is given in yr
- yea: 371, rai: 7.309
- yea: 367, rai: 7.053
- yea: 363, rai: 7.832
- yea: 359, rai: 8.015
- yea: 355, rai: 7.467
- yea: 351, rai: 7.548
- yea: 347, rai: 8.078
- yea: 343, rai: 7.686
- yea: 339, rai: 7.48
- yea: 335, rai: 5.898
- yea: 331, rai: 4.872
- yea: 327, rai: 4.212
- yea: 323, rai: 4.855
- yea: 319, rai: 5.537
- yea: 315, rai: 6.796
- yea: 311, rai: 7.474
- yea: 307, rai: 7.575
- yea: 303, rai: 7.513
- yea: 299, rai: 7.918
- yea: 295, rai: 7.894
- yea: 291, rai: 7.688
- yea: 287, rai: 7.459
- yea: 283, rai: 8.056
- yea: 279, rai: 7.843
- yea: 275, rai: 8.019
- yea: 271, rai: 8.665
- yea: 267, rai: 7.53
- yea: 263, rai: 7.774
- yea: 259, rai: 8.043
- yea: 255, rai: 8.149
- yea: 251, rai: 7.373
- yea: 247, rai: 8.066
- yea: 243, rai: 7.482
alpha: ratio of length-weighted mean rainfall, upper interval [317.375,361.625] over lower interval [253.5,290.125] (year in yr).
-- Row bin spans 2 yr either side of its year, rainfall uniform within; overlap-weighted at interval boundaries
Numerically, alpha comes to 0.8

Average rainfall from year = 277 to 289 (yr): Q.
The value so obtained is 7.79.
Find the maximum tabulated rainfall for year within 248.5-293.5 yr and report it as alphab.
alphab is 8.665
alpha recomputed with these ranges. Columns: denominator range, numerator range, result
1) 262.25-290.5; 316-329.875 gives 0.63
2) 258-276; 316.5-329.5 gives 0.62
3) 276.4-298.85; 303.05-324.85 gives 0.84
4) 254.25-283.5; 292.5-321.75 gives 0.90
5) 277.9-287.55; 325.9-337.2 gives 0.65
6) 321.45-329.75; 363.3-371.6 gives 1.60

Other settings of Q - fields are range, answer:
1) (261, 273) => 7.99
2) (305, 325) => 6.45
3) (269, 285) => 8.15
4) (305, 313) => 7.52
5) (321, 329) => 4.53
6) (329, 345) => 6.48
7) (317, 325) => 5.2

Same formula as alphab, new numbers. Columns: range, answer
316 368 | 8.078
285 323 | 7.918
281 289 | 8.056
